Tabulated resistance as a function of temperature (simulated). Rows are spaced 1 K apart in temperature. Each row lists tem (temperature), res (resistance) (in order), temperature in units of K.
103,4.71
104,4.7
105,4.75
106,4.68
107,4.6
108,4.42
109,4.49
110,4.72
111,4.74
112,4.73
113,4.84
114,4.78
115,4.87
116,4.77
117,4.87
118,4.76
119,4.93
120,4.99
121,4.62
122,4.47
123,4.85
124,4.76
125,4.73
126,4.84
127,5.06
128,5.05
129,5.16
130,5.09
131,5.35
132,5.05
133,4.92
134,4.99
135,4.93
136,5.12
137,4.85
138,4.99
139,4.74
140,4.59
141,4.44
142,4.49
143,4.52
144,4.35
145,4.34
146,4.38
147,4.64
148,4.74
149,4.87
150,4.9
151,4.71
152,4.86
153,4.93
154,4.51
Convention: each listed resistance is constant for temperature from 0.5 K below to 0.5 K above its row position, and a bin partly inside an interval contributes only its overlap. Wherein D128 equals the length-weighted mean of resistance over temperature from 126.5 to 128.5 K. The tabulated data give 5.05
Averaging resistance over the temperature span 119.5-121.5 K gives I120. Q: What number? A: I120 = 4.8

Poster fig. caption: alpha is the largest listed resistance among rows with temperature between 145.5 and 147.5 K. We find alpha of 4.64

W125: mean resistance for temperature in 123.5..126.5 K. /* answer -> 4.78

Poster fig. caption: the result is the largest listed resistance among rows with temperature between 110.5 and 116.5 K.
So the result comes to 4.87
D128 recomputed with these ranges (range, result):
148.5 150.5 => 4.88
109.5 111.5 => 4.73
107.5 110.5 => 4.54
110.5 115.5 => 4.79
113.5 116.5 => 4.81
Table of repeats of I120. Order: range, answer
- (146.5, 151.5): 4.77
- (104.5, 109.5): 4.59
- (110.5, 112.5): 4.74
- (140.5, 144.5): 4.45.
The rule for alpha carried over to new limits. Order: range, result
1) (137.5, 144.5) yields 4.99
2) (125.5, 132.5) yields 5.35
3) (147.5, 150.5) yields 4.9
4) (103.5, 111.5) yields 4.75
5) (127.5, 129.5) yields 5.16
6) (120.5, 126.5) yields 4.85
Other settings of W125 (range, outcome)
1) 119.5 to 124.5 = 4.74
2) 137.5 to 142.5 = 4.65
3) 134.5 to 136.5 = 5.03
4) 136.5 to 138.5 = 4.92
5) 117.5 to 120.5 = 4.89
